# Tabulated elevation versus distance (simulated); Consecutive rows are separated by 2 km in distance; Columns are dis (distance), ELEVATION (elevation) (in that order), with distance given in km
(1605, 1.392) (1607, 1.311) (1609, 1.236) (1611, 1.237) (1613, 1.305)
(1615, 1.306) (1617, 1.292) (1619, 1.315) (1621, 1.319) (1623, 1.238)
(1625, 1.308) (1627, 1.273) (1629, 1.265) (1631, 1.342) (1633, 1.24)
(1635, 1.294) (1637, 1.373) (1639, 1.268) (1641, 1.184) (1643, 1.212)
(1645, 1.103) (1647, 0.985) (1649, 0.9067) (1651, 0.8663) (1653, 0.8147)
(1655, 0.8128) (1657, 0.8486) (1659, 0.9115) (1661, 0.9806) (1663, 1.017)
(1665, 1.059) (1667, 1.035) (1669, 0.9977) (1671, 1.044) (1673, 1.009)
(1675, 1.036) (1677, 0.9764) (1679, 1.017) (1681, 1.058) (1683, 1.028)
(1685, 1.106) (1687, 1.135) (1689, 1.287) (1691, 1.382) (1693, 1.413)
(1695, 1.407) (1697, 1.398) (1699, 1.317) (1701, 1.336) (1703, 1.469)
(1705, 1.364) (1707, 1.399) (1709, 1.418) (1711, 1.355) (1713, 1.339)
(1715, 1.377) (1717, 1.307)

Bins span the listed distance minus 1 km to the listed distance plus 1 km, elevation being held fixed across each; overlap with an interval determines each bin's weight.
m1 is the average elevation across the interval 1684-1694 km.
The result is 1.26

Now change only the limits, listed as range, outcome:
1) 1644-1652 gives 0.965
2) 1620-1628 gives 1.28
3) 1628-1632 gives 1.3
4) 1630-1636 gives 1.29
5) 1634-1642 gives 1.28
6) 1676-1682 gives 1.02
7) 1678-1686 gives 1.05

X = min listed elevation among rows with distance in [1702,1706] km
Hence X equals 1.364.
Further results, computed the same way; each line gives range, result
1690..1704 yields 1.317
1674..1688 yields 0.9764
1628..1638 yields 1.24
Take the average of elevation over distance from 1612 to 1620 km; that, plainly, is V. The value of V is 1.3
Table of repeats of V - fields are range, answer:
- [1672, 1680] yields 1.01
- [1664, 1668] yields 1.05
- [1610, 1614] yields 1.27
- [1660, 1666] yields 1.02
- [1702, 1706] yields 1.42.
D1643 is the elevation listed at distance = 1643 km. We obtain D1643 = 1.212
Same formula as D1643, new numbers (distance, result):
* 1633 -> 1.24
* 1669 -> 0.9977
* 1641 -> 1.184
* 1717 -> 1.307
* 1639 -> 1.268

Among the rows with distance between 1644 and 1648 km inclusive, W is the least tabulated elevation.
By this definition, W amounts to 0.985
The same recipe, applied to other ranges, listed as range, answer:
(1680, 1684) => 1.028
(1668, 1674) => 0.9977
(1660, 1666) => 0.9806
